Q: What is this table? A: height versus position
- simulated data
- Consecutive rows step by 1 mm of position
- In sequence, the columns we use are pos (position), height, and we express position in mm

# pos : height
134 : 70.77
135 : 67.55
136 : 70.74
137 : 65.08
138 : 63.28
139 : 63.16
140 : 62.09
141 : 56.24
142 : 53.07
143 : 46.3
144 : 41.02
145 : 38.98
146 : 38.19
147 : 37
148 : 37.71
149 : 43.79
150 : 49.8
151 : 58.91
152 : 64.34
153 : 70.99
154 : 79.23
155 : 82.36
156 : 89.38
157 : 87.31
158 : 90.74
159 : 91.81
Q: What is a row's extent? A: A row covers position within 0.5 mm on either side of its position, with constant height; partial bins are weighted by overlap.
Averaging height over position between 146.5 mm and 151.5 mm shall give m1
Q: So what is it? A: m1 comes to 45.4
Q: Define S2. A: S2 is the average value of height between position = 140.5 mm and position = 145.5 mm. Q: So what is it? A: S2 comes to 47.1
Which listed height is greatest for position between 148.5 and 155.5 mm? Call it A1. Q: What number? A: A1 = 82.36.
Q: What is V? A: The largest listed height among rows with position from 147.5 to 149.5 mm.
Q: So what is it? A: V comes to 43.79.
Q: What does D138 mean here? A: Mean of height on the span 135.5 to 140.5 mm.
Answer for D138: 64.9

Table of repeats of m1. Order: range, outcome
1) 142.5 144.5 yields 43.7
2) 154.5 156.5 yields 85.9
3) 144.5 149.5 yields 39.1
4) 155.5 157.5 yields 88.3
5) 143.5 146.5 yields 39.4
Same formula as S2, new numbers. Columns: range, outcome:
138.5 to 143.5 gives 56.2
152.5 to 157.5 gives 81.9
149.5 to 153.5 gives 61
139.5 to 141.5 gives 59.2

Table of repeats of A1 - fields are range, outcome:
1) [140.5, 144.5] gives 56.24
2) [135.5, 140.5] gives 70.74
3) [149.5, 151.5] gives 58.91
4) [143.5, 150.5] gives 49.8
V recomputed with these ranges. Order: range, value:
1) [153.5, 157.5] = 89.38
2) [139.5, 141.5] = 62.09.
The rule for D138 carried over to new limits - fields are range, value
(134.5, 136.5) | 69.1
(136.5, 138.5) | 64.2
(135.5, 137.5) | 67.9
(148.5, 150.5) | 46.8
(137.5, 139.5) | 63.2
